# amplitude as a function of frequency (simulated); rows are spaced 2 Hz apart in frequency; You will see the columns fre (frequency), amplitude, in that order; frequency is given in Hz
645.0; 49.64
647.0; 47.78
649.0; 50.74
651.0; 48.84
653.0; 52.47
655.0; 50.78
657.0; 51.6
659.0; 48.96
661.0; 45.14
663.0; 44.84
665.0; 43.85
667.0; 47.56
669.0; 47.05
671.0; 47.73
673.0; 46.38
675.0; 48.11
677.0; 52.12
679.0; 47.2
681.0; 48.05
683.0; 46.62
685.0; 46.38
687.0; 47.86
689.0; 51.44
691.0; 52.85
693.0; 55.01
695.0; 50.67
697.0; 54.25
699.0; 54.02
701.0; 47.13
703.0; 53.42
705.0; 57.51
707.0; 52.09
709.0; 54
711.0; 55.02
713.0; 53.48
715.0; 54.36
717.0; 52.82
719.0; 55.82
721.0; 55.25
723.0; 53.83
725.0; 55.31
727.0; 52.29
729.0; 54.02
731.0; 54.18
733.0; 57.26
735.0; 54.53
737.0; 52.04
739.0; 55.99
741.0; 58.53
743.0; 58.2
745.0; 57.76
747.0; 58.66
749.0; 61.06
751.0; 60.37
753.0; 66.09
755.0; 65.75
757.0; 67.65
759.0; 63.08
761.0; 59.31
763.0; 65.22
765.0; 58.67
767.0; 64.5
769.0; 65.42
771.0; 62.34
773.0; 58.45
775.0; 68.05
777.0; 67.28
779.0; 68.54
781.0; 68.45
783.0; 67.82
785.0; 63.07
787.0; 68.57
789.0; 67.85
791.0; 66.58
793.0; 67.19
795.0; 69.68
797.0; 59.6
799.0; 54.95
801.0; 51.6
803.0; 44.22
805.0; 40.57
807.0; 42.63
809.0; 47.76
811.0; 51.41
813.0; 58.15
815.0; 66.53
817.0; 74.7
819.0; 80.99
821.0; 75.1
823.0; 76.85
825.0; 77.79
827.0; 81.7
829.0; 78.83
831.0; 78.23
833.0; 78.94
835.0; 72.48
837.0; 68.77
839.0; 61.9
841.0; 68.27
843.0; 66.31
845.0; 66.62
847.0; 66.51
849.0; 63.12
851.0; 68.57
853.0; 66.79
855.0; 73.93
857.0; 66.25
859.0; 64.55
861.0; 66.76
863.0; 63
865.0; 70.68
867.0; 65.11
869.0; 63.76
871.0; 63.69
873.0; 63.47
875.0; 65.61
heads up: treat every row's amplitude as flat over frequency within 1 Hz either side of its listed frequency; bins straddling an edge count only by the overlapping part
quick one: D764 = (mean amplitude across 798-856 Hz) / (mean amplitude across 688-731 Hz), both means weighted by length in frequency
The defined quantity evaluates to 1.2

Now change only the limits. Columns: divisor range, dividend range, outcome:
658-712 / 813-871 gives 1.41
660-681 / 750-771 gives 1.35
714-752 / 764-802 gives 1.15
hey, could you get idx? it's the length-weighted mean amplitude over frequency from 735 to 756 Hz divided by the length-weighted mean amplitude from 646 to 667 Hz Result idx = 1.2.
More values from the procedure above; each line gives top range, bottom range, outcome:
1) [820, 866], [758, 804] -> 1.12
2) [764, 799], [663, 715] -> 1.29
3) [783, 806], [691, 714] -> 1.12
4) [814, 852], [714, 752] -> 1.29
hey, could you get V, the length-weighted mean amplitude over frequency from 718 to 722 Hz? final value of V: 55.5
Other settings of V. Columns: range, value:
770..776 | 62.9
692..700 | 53.5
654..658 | 51.2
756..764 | 63.8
